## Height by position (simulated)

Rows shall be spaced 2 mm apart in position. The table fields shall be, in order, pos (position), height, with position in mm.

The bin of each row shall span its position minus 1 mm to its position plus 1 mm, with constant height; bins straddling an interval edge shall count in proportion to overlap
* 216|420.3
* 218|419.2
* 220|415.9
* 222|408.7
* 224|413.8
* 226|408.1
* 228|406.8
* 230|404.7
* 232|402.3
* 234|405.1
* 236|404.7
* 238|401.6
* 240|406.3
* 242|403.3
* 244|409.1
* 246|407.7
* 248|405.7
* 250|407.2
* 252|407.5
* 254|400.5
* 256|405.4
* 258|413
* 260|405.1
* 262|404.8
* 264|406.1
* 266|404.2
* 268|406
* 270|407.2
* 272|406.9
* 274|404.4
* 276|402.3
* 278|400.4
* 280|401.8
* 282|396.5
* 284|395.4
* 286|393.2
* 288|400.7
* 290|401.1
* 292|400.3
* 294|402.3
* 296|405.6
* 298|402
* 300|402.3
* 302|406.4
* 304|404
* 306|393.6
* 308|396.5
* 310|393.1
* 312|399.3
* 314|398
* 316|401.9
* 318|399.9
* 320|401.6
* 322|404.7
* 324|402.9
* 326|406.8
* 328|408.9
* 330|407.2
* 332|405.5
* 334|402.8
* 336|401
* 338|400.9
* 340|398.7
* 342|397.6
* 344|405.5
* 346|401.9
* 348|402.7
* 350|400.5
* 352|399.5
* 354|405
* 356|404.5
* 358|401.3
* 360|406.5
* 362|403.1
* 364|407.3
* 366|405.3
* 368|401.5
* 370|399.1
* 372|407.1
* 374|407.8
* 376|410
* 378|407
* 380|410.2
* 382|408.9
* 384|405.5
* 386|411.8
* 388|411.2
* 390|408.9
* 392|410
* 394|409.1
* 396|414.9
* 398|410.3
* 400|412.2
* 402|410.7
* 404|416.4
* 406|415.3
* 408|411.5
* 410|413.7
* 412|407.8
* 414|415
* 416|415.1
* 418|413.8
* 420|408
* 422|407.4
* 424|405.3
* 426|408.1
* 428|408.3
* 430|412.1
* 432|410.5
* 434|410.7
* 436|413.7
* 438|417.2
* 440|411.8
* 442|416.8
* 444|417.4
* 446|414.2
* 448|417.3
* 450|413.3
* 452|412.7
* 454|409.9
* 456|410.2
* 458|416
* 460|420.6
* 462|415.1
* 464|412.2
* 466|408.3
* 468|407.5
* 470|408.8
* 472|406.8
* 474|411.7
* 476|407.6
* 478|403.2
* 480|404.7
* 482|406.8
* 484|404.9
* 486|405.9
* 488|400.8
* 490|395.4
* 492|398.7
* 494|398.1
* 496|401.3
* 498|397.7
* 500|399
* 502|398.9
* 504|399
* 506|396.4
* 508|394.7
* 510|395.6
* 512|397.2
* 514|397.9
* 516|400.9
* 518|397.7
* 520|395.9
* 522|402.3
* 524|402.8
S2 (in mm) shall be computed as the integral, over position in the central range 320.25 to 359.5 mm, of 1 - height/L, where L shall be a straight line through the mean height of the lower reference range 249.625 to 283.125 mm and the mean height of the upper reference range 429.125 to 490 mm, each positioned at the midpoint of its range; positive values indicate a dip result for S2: 0.4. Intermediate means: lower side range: 405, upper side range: 411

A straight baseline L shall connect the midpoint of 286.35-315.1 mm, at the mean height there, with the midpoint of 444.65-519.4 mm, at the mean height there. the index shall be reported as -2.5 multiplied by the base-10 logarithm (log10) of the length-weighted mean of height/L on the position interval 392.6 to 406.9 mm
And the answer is -0.026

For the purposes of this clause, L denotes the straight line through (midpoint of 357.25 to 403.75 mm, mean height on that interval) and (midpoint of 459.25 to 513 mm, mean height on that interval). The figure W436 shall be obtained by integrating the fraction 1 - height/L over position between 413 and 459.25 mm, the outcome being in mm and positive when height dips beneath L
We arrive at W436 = -0.8 mm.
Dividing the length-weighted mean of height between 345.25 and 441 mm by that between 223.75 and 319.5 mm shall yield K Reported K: 1.01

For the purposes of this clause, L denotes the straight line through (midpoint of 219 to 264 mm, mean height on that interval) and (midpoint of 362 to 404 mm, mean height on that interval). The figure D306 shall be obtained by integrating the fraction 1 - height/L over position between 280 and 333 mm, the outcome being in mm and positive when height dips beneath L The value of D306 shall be 0.8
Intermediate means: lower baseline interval 407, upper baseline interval 409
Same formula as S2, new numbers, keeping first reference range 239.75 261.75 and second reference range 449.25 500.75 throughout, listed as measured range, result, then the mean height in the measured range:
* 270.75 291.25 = 0.3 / 400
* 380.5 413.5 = -0.4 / 411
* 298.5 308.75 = 0.1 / 401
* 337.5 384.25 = 0.3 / 404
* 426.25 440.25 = -0.2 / 412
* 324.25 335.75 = 0.0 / 406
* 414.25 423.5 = -0.1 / 411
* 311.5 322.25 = 0.2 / 401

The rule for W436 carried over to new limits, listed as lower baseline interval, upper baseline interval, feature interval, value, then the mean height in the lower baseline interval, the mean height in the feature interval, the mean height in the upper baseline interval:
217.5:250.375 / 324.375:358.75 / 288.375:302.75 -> 0.1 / 407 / 403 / 403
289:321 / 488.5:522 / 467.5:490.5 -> -0.4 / 400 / 406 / 398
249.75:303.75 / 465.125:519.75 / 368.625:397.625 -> -0.4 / 403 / 409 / 402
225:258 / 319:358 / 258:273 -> 0.0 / 406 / 406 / 403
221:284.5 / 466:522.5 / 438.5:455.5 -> -0.5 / 405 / 414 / 401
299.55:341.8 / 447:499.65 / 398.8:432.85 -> -0.5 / 402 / 411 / 407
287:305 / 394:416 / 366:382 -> 0.1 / 403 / 406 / 413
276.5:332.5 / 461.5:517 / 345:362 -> -0.1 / 401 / 403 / 403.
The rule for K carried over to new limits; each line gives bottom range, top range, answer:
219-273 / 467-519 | 0.99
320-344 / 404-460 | 1.02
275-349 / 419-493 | 1.02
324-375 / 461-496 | 1.01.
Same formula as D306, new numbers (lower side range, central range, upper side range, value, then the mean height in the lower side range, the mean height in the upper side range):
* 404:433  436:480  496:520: -0.8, 411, 398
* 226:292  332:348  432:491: 0.2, 404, 410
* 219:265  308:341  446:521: 0.3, 407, 405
